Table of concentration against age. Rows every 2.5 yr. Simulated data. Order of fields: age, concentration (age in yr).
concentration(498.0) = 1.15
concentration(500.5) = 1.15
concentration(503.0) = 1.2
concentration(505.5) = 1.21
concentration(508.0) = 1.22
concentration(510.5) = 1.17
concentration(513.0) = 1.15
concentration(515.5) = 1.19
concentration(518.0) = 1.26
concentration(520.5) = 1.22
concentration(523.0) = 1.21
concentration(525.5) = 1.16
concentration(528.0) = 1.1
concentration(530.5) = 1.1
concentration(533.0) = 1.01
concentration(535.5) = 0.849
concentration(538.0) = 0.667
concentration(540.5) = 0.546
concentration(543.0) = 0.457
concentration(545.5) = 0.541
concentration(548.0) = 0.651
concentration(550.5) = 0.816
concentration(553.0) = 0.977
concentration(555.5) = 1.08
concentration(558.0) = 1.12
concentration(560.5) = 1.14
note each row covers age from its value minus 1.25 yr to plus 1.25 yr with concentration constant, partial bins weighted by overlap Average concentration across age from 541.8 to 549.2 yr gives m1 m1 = 0.55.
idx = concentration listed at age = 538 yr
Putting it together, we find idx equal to 0.667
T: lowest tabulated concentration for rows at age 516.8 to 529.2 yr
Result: 1.1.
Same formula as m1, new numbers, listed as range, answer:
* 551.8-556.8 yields 1.03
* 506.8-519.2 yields 1.2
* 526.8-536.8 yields 1.01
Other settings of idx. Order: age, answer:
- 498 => 1.15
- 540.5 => 0.546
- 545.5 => 0.541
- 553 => 0.977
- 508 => 1.22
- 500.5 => 1.15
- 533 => 1.01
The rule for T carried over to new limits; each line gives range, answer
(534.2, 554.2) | 0.457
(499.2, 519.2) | 1.15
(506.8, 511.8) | 1.17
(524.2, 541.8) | 0.546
